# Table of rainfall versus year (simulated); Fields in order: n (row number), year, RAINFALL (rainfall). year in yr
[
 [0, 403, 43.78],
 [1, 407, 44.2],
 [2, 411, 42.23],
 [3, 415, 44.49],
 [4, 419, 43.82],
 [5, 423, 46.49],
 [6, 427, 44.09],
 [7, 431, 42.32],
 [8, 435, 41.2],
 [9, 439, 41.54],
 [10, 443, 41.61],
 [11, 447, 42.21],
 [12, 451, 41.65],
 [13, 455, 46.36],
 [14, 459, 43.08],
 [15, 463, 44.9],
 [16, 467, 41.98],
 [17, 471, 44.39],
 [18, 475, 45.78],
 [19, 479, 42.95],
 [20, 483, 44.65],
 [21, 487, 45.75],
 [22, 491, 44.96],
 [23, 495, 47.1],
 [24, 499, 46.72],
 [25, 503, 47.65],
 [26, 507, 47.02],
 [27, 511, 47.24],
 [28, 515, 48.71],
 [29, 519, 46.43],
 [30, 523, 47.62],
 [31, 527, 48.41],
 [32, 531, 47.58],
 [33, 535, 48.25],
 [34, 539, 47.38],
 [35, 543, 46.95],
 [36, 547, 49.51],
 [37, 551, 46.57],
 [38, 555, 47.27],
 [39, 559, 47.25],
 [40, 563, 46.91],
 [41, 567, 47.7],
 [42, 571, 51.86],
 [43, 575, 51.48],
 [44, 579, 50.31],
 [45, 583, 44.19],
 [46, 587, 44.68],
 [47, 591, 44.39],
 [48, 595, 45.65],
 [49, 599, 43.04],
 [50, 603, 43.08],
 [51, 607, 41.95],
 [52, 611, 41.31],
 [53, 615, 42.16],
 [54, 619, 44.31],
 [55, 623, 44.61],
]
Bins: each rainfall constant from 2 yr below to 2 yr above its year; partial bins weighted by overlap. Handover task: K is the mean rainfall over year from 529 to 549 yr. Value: 47.9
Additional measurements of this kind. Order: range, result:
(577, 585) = 47.2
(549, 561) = 47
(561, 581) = 49.7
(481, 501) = 45.8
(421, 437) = 43.5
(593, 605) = 43.9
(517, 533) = 47.5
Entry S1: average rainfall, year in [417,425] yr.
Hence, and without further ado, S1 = 45.2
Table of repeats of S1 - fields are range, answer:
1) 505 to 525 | 47.4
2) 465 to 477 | 44.1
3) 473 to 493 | 44.8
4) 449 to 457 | 44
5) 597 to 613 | 42.3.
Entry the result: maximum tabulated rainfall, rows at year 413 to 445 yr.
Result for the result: 46.49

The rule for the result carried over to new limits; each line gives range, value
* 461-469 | 44.9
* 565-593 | 51.86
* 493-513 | 47.65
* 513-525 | 48.71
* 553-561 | 47.27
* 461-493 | 45.78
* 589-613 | 45.65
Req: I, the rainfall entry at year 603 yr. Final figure 43.08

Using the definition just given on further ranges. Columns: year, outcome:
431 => 42.32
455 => 46.36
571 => 51.86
